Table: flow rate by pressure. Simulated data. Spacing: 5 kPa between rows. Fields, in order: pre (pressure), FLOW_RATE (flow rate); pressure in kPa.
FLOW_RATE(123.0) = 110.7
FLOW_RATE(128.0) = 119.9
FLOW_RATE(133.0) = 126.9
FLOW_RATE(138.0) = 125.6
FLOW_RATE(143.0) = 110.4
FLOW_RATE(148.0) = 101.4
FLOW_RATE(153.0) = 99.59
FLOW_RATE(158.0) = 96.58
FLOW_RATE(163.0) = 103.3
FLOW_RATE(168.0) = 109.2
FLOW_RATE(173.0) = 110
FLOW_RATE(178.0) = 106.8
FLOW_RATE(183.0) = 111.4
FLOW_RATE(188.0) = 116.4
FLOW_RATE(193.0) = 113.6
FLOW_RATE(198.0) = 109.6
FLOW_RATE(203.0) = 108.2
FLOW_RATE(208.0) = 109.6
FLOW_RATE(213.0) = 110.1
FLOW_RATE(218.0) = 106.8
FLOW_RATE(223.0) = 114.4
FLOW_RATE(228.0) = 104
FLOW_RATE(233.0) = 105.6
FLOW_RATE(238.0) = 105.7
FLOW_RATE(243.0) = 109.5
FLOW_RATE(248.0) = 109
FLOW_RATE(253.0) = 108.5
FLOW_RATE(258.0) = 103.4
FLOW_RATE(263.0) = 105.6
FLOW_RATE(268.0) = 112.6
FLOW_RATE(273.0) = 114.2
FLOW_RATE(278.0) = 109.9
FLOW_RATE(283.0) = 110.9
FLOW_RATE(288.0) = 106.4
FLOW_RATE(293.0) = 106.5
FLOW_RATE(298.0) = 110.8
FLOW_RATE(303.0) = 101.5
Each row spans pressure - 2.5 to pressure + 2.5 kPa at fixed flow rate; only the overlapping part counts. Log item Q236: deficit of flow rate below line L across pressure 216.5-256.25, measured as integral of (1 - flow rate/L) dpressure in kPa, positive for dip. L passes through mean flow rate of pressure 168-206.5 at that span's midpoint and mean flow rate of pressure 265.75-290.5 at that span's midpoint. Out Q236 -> 1.0 kPa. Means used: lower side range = 111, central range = 108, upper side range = 111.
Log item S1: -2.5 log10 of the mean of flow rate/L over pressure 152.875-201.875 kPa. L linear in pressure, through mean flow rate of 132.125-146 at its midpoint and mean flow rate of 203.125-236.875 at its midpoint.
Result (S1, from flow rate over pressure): 0.06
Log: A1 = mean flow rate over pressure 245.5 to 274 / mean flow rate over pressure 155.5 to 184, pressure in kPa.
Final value 1.03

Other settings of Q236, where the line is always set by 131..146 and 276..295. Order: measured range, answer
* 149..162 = 2.2 kPa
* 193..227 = 1.4 kPa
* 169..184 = 1.0 kPa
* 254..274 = 0.3 kPa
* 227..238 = 0.7 kPa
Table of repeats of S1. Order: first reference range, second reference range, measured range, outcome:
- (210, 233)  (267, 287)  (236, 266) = 0.030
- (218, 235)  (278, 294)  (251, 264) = 0.024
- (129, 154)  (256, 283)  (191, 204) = 0.013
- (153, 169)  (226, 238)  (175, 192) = -0.089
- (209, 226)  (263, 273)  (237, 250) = 0.024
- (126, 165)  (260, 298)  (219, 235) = 0.019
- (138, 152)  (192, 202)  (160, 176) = 0.025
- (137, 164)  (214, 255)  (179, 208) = -0.047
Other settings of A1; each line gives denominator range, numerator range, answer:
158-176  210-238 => 1.02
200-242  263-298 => 1.02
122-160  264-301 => 0.98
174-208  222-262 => 0.97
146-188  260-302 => 1.04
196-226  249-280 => 0.99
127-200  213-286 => 0.98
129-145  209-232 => 0.90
